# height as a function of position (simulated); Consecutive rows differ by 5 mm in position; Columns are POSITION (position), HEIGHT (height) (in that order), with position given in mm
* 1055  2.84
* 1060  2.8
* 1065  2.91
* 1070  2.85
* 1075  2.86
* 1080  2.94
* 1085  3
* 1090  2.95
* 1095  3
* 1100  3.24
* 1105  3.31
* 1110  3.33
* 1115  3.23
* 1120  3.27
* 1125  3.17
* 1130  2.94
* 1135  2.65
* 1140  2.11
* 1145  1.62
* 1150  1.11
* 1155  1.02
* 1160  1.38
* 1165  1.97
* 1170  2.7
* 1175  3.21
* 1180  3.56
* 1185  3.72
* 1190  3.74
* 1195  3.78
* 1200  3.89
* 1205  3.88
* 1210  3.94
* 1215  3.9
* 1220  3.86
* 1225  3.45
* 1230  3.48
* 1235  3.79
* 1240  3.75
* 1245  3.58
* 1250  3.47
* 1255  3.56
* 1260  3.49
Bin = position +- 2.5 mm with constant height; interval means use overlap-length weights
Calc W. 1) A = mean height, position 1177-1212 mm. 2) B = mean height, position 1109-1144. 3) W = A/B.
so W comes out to 1.3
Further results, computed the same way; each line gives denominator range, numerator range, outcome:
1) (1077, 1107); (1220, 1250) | 1.18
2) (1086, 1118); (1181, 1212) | 1.20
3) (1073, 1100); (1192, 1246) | 1.26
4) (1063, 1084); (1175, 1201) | 1.27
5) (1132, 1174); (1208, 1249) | 1.97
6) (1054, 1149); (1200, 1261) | 1.29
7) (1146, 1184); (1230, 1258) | 1.66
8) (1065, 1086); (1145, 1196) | 0.87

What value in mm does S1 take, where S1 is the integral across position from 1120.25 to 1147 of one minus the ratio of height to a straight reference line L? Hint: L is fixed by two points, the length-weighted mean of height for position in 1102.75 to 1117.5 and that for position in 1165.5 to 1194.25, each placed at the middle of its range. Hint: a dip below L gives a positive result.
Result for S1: 5.8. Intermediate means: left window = 3.29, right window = 3.31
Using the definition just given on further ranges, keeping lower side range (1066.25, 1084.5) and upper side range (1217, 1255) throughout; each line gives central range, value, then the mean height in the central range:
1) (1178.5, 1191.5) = -1.1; 3.68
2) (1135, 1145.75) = 3.7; 2.09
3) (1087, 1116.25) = -1.5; 3.17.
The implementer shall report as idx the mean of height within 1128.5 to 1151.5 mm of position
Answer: 2.09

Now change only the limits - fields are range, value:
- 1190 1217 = 3.86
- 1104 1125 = 3.27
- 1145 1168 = 1.43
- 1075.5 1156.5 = 2.71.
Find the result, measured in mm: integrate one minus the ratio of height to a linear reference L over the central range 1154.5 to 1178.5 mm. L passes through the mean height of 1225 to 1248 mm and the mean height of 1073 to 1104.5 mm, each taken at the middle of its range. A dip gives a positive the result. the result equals 8.2 mm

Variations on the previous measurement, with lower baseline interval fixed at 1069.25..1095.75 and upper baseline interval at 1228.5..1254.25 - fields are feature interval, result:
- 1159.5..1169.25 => 4.1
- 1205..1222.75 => -2.0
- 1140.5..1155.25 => 8.3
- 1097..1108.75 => -1.0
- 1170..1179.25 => 0.5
